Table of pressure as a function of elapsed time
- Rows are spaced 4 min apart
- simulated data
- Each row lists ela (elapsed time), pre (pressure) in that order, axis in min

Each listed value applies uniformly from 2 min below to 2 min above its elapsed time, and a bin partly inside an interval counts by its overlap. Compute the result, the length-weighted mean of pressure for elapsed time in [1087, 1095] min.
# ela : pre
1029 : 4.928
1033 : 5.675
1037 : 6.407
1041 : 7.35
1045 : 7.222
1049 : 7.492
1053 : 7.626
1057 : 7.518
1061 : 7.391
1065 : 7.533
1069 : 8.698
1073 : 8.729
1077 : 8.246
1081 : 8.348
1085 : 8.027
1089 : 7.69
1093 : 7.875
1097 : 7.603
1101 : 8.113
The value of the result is 7.78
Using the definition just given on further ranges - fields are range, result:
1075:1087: 8.21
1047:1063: 7.51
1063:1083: 8.31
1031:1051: 6.83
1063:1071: 8.12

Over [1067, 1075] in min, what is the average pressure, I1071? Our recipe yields 8.71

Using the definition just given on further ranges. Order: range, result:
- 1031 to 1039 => 6.04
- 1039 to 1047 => 7.29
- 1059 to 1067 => 7.46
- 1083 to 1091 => 7.86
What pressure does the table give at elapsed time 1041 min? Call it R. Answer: 7.35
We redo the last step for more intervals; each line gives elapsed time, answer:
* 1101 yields 8.113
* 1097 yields 7.603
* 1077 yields 8.246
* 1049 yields 7.492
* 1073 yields 8.729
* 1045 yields 7.222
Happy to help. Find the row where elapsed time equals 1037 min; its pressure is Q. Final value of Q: 6.407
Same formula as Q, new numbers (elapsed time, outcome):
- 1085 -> 8.027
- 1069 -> 8.698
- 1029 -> 4.928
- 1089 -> 7.69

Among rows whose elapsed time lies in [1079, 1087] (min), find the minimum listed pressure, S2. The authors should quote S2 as 8.027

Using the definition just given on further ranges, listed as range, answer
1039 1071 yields 7.222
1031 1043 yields 5.675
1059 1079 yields 7.391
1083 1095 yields 7.69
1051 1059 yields 7.518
